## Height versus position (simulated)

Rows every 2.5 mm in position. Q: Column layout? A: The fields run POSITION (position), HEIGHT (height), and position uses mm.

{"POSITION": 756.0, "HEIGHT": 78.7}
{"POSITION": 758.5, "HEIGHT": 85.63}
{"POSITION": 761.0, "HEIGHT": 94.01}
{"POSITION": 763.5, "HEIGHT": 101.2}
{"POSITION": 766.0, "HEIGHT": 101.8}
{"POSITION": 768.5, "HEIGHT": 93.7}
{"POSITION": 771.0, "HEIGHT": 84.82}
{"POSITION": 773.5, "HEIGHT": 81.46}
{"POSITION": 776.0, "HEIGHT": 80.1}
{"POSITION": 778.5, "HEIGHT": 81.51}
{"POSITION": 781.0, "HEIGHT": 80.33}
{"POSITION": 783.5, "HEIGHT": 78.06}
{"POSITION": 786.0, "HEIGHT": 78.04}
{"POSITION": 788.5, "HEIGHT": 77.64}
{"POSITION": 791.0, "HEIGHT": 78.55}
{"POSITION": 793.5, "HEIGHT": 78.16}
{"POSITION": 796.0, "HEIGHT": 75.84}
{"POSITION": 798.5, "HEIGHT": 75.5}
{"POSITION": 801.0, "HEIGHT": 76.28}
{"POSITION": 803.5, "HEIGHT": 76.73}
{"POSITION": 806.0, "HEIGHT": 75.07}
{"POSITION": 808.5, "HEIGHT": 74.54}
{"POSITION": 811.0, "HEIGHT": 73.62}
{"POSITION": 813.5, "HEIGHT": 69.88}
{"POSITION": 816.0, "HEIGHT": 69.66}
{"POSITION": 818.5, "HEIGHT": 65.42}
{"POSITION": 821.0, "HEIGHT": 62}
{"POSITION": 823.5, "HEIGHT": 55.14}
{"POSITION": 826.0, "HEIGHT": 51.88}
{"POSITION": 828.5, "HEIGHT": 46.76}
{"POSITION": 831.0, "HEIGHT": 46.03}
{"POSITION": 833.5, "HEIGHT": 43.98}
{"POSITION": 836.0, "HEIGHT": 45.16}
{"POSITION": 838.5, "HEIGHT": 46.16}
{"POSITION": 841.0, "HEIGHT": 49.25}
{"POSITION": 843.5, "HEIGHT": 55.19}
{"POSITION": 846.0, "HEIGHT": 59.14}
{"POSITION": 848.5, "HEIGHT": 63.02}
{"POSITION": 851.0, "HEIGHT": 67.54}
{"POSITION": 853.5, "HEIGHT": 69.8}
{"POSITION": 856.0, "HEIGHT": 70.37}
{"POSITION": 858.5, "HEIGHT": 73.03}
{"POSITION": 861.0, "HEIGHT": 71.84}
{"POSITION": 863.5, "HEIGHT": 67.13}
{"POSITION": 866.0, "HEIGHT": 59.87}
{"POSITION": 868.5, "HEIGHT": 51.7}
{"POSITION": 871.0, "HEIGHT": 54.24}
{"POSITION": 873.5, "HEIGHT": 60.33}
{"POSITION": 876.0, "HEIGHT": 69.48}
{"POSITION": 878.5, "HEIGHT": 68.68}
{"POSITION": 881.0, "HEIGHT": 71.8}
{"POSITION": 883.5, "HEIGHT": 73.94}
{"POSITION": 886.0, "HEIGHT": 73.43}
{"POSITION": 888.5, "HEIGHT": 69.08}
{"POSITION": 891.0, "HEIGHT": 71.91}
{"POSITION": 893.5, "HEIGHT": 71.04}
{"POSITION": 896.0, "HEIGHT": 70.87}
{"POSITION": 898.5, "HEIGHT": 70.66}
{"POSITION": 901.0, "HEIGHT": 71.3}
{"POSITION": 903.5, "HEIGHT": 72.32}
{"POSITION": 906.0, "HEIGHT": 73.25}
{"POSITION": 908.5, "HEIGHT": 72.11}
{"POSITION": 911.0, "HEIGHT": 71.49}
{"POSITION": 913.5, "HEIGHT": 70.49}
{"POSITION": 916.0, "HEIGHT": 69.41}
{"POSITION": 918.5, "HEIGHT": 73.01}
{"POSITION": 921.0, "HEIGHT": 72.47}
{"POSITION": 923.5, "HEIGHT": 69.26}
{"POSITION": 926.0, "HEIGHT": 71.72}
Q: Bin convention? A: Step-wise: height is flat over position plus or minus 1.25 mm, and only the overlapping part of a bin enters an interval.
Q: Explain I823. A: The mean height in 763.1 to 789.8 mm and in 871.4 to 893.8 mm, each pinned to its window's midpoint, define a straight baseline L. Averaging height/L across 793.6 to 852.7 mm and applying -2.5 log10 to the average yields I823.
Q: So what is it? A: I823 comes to 0.25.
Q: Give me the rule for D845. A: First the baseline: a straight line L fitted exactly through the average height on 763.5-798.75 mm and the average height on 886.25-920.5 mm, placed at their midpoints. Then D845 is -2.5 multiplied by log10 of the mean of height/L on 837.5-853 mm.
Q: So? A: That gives 0.31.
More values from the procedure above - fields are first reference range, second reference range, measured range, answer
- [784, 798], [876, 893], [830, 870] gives 0.24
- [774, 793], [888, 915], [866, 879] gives 0.21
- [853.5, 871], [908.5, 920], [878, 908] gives -0.04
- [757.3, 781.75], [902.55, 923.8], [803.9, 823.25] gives 0.20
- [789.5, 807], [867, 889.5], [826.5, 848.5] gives 0.39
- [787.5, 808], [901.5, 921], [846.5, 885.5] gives 0.12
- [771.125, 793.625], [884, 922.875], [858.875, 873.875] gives 0.20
